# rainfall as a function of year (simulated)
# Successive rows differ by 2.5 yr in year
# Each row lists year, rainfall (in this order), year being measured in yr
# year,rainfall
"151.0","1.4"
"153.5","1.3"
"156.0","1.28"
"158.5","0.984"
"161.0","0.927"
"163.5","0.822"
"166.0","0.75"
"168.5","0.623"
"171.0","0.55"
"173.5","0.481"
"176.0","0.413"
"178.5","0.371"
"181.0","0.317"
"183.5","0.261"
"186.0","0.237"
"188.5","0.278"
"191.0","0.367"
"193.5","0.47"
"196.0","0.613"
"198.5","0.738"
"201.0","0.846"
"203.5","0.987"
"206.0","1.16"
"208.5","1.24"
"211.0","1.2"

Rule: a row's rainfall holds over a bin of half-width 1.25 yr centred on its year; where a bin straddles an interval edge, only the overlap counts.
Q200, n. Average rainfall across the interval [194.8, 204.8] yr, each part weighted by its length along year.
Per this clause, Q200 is 0.799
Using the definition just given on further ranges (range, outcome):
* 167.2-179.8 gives 0.488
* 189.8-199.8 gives 0.549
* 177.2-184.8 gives 0.316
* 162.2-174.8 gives 0.645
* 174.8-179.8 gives 0.391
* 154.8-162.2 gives 1.06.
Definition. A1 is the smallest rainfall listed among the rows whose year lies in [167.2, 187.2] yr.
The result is 0.237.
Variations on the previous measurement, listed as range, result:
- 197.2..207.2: 0.738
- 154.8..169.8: 0.623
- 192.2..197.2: 0.47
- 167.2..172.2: 0.55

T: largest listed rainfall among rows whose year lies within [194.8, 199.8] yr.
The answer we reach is 0.738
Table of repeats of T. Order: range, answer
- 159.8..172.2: 0.927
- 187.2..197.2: 0.613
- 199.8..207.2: 1.16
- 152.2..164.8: 1.3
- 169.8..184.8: 0.55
